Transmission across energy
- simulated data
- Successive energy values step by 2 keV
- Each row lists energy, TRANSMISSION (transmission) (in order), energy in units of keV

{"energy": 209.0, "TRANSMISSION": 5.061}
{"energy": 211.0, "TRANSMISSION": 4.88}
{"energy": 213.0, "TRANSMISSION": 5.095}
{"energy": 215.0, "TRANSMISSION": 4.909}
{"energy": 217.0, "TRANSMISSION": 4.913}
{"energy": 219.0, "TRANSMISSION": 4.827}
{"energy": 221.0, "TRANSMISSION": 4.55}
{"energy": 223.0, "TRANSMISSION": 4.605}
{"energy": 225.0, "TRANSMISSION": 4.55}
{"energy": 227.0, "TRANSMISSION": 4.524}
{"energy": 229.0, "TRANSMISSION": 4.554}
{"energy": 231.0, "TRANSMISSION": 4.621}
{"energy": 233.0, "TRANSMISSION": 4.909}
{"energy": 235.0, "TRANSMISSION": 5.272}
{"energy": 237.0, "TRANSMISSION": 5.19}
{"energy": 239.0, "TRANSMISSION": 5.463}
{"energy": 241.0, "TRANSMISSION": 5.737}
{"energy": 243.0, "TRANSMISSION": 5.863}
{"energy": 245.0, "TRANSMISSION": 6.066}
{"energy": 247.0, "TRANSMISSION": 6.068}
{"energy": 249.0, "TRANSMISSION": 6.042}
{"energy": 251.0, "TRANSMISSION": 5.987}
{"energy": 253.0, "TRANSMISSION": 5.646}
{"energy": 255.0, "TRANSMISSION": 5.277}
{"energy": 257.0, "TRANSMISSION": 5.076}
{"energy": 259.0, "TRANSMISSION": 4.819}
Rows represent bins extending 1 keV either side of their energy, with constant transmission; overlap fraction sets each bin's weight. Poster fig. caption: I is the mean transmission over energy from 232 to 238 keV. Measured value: 5.12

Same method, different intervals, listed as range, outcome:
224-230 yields 4.54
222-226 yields 4.58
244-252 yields 6.04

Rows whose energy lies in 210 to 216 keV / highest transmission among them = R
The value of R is 5.095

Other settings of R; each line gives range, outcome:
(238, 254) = 6.068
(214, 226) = 4.913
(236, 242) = 5.737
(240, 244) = 5.863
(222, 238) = 5.272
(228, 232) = 4.621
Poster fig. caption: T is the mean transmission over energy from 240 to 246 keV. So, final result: 5.89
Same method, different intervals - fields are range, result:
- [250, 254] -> 5.82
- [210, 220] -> 4.92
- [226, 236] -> 4.78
